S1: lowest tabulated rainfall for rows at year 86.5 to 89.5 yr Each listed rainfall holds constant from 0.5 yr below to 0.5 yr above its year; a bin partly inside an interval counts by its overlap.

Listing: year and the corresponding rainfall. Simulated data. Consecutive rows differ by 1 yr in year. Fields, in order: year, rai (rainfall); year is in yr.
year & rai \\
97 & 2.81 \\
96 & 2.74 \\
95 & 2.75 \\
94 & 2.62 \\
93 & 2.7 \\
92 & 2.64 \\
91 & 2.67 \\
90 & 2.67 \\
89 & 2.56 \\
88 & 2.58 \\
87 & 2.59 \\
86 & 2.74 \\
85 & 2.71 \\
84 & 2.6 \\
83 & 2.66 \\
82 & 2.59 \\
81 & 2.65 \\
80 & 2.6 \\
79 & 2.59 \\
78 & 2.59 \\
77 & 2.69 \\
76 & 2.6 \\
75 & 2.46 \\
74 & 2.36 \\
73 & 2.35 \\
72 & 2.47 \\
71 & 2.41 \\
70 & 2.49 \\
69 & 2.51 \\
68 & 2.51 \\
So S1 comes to 2.56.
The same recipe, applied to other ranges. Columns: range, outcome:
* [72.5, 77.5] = 2.35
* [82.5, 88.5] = 2.58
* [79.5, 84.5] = 2.59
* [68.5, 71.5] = 2.41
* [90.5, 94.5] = 2.62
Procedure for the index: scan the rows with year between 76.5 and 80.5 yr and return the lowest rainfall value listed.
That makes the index 2.59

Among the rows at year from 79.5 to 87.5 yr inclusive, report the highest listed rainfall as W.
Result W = 2.74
